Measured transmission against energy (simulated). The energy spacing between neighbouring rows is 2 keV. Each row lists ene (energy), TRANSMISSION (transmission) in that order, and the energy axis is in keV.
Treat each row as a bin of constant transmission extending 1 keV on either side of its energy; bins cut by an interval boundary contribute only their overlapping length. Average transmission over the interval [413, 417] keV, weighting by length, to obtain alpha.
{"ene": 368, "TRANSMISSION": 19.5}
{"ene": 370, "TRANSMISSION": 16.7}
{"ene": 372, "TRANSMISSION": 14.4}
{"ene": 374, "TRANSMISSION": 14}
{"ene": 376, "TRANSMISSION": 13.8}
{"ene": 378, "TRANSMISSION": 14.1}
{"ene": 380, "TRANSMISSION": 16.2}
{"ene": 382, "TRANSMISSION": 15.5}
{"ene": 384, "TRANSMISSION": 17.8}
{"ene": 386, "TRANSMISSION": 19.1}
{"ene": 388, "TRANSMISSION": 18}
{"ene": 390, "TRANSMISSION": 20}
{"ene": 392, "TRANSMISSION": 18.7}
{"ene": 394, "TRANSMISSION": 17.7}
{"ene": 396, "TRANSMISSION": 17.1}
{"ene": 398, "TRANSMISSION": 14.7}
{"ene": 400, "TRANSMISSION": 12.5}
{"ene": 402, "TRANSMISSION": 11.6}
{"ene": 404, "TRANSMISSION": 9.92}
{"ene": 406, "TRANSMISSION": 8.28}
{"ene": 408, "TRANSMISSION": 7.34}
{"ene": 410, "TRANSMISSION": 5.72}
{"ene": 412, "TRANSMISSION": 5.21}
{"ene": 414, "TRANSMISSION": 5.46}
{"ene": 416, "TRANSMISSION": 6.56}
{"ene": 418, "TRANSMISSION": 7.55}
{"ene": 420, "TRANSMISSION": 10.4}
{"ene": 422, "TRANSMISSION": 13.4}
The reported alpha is 6.01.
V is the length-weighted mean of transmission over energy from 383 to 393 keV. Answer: 18.7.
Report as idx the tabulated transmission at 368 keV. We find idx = 19.5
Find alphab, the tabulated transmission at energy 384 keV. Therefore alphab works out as 17.8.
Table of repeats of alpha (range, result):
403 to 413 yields 7.29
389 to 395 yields 18.8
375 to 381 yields 14.7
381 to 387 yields 17.5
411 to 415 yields 5.33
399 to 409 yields 9.93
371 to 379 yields 14.1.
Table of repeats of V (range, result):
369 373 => 15.6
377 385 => 15.9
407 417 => 6.06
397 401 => 13.6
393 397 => 17.4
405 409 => 7.81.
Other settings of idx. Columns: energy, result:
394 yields 17.7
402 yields 11.6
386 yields 19.1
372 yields 14.4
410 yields 5.72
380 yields 16.2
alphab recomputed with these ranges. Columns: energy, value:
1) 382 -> 15.5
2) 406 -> 8.28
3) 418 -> 7.55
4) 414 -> 5.46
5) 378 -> 14.1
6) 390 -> 20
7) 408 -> 7.34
